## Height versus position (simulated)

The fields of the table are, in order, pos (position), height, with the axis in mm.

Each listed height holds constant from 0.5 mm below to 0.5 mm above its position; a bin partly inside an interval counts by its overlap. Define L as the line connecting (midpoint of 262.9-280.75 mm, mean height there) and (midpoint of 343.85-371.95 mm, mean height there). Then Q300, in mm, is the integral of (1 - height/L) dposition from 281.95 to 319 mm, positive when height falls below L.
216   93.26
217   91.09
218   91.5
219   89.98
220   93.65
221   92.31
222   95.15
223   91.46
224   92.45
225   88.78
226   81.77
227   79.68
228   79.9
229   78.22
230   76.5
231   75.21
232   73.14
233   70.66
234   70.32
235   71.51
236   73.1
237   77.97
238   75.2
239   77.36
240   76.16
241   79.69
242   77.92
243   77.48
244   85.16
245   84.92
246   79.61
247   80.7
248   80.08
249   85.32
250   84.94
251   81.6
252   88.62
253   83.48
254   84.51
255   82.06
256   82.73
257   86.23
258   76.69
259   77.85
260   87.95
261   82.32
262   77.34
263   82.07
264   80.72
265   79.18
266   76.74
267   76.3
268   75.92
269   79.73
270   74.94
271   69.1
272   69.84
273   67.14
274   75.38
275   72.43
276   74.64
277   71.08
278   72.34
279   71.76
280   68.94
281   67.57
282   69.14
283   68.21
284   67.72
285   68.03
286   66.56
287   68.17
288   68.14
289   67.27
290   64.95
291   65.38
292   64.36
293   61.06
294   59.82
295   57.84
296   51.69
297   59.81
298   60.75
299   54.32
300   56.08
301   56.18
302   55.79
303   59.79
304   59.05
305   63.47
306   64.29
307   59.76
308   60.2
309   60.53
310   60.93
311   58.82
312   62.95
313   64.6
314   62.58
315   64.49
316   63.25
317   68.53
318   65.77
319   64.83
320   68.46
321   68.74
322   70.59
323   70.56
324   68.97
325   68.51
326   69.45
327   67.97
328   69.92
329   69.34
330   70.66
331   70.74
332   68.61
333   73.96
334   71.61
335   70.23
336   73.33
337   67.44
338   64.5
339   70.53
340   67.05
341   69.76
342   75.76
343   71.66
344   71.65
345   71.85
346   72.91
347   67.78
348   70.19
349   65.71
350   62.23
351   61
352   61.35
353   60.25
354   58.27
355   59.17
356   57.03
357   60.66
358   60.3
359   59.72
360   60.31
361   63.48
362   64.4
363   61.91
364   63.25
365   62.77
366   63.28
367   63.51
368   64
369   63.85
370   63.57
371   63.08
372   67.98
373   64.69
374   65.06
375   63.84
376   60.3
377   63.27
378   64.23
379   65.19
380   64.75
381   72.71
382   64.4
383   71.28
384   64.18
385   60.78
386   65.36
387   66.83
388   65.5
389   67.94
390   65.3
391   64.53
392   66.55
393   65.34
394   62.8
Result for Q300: 4.3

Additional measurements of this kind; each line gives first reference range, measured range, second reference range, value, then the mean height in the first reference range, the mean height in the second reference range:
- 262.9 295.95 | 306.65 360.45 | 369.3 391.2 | 0.9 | 70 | 65.2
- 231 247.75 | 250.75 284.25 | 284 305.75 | -3.6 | 76.9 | 61.5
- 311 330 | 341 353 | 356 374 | -0.7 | 67.1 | 62.9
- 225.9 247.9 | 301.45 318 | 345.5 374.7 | 1.7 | 77.3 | 63.2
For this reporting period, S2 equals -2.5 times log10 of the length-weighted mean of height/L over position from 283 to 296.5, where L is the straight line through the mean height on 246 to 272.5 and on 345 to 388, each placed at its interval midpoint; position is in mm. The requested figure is 0.18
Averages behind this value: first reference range 80.3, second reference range 63.9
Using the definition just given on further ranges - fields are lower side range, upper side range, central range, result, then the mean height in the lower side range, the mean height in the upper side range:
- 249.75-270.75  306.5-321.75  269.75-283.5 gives 0.07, 80.9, 63.7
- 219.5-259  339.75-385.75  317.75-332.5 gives 0.01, 81.3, 64.7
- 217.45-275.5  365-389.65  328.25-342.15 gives 0.00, 80.3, 64.9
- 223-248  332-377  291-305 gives 0.22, 78.8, 65.4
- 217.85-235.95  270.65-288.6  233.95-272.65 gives -0.05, 82.5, 69.8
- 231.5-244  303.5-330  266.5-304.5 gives 0.05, 75.4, 65.4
